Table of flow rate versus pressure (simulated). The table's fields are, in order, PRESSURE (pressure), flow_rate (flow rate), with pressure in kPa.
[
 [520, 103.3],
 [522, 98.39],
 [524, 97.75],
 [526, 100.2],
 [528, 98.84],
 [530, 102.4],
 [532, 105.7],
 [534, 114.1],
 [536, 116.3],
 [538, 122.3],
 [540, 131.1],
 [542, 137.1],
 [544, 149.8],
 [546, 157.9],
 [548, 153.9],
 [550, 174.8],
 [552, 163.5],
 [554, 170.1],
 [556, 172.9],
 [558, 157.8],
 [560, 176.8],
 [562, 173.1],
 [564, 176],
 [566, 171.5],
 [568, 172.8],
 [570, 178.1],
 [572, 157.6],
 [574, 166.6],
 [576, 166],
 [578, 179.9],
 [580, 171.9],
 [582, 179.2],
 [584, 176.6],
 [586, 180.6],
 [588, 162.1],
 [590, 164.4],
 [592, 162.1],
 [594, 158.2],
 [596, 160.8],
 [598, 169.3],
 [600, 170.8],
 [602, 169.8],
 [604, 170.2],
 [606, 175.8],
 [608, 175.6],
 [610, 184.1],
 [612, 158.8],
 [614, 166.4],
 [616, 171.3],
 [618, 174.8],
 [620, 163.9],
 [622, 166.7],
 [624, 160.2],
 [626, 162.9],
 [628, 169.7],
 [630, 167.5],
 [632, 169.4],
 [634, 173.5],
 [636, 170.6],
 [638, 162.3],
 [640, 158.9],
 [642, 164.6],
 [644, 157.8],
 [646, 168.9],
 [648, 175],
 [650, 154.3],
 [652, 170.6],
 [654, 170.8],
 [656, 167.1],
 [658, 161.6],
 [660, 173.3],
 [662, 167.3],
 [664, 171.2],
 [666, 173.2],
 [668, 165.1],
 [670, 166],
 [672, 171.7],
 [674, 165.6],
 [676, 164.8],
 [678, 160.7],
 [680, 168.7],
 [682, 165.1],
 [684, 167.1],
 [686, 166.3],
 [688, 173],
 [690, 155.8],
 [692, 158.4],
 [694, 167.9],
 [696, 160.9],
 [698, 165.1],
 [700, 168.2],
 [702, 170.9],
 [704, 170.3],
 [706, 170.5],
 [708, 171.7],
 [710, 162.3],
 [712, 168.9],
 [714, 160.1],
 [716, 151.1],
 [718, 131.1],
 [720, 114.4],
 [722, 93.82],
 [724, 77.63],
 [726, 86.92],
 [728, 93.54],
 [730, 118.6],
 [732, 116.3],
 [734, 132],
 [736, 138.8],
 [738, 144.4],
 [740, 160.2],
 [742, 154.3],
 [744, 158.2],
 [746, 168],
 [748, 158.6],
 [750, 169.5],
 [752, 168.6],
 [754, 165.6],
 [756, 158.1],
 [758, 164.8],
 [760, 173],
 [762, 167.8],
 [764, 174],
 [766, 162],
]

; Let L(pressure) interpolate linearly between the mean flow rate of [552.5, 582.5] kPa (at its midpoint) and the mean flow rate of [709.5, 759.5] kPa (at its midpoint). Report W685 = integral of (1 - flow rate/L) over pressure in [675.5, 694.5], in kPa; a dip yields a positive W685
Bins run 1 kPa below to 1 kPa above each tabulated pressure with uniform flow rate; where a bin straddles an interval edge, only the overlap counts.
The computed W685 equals -1.9 kPa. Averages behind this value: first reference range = 171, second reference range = 141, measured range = 165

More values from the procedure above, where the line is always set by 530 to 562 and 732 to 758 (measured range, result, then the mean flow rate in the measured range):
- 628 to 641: -1.47 kPa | 167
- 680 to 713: -2.90 kPa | 166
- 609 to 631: -2.68 kPa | 168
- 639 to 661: -2.15 kPa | 166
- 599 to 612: -2.11 kPa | 173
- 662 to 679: -1.73 kPa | 167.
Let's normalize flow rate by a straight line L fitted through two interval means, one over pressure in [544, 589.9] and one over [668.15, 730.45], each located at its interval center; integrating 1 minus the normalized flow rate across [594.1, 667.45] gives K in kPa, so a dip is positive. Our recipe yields -3.2 kPa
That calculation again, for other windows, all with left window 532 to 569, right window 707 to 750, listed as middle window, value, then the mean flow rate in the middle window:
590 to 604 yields -1.51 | 165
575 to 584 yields -1.40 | 175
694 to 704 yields -1.94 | 167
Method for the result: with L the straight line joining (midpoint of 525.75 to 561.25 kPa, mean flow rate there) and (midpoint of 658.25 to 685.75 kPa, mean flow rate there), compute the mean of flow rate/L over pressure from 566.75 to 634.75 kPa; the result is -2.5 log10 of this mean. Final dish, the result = -0.115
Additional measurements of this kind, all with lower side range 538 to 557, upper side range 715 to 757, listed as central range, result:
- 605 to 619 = -0.162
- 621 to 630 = -0.125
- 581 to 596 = -0.120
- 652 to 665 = -0.173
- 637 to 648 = -0.128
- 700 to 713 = -0.211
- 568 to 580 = -0.120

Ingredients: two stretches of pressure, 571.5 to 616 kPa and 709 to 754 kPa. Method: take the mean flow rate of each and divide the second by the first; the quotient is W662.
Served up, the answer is 0.8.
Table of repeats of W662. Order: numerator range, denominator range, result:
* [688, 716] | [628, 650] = 0.99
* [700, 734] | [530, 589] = 0.86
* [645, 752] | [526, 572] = 1.05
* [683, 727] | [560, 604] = 0.89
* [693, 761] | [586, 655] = 0.88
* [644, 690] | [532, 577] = 1.07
